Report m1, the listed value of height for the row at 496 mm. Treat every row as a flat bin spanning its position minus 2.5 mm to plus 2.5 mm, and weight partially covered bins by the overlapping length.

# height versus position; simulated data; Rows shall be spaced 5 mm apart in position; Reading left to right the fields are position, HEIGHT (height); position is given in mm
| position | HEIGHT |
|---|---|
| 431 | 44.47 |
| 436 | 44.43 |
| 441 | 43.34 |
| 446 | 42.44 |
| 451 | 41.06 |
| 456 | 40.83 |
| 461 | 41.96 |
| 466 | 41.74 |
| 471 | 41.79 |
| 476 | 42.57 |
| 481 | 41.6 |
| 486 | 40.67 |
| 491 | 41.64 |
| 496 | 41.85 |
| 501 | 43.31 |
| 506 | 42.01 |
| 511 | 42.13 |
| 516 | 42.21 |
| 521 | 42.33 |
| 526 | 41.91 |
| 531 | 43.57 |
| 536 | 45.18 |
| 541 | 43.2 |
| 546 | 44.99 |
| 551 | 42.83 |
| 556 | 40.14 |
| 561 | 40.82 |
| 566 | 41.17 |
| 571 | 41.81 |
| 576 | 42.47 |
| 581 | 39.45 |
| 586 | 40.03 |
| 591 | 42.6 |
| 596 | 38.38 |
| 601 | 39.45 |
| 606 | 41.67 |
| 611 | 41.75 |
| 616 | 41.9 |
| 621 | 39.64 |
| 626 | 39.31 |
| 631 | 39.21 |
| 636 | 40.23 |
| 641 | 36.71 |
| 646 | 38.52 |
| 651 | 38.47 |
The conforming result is 41.85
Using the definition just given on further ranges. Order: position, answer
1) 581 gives 39.45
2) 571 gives 41.81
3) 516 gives 42.21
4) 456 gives 40.83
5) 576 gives 42.47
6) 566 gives 41.17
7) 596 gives 38.38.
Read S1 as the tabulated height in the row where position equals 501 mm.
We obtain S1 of 43.31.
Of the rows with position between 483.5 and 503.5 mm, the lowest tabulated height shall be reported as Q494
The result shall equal 40.67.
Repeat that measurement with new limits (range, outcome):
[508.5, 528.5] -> 41.91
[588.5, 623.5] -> 38.38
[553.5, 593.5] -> 39.45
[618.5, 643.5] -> 36.71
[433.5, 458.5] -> 40.83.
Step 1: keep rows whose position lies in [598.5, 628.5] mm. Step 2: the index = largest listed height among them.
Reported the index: 41.9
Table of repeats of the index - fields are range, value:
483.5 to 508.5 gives 43.31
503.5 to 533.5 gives 43.57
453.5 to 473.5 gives 41.96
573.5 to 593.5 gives 42.6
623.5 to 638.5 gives 40.23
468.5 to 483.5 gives 42.57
